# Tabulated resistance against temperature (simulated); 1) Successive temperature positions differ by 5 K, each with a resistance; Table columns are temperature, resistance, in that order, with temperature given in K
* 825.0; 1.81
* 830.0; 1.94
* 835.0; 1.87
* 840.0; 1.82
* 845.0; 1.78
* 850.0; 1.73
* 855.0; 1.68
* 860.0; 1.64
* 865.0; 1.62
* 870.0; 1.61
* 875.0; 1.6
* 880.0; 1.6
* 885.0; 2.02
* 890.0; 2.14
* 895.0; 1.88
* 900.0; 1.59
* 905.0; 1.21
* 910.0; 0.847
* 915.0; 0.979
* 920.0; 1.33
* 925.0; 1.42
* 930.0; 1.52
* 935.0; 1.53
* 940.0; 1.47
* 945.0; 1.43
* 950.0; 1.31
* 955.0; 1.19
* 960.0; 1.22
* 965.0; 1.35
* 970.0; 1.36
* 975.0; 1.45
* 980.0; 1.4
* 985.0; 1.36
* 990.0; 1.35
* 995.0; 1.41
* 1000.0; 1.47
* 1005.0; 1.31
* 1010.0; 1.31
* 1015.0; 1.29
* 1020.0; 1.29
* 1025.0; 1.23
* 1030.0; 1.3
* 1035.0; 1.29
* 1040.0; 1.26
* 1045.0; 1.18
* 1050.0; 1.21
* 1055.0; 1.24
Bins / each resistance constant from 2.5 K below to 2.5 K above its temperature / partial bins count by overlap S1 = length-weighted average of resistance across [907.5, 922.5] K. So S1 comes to 1.05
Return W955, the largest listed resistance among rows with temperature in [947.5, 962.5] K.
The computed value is 1.31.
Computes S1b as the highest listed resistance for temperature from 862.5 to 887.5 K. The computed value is 2.02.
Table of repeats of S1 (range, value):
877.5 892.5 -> 1.92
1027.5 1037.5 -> 1.29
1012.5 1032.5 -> 1.28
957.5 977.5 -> 1.34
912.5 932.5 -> 1.31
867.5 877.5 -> 1.6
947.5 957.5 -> 1.25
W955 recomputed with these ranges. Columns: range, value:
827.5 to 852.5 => 1.94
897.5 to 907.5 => 1.59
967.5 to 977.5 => 1.45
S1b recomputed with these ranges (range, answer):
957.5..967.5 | 1.35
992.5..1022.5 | 1.47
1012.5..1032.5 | 1.3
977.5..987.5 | 1.4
